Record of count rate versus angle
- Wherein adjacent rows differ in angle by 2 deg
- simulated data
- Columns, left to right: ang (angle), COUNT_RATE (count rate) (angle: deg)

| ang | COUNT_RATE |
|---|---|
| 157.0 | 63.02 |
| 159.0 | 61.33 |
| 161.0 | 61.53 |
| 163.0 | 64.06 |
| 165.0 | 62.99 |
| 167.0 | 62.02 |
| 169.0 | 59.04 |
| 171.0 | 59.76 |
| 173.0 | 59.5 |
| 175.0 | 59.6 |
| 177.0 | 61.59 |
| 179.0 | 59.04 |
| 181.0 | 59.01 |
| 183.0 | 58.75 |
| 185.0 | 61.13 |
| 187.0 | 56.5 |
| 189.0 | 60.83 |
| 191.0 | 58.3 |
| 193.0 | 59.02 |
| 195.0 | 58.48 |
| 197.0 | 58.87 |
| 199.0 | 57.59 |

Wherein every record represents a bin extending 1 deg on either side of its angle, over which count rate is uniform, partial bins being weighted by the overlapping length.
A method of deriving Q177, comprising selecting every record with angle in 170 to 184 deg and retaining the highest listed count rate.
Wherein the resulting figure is 61.59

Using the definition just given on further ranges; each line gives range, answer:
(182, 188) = 61.13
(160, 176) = 64.06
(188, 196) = 60.83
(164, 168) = 62.99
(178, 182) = 59.04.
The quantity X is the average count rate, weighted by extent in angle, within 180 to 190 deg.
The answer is 59.2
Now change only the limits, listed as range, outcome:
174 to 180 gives 60.1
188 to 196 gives 59.2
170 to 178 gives 60.1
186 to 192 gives 58.5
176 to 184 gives 59.6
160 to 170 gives 61.9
